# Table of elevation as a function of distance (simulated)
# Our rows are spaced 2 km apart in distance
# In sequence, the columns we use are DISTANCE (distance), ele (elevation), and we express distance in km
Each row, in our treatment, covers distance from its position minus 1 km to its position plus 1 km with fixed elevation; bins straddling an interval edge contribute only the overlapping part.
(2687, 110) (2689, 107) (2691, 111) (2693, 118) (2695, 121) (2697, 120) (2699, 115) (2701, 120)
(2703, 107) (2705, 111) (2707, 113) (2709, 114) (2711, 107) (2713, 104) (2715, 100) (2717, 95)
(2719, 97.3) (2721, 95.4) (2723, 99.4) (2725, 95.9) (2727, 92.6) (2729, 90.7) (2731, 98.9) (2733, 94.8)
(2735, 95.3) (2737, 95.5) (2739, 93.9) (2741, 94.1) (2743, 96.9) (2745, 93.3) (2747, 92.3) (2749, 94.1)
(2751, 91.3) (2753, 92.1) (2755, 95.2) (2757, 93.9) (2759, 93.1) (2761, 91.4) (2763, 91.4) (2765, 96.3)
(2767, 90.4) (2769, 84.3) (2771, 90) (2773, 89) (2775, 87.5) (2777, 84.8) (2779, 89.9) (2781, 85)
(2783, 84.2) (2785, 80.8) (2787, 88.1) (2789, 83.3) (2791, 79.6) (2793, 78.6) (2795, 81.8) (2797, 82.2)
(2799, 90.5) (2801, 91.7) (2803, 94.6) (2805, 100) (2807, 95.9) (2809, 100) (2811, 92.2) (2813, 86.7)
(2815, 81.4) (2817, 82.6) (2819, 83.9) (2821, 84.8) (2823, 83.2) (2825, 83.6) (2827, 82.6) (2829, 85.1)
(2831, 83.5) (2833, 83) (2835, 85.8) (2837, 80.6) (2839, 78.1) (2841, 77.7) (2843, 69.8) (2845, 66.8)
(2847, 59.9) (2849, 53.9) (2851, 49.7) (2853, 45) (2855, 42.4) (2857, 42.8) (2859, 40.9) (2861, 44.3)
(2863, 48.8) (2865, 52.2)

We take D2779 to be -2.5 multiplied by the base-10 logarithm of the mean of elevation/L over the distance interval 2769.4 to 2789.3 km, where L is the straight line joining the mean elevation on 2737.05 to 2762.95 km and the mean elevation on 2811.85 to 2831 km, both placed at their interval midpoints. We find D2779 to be 0.04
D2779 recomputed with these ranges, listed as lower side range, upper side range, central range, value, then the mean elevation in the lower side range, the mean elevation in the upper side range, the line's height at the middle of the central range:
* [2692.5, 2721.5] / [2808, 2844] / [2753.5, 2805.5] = 0.06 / 109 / 83.6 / 93.6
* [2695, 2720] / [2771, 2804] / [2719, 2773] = 0.05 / 109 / 85.9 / 97.9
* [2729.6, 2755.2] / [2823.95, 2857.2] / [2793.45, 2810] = -0.16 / 94.4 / 69.5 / 79.3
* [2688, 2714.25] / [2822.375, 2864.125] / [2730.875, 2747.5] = 0.06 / 113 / 65.9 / 100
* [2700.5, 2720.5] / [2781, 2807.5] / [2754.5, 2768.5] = 0.02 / 106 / 86.8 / 94.4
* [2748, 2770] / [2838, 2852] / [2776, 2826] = -0.11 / 92.1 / 65.1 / 78.9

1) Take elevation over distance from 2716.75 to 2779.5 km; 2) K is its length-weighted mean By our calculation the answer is 93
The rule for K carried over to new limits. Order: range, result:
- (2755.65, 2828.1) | 87.8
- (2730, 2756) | 94.4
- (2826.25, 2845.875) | 79.3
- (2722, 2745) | 95.2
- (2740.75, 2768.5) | 93.1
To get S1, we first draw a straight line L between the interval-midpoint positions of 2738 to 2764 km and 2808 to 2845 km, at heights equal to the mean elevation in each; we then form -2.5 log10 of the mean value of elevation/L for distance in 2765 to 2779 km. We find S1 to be 0.02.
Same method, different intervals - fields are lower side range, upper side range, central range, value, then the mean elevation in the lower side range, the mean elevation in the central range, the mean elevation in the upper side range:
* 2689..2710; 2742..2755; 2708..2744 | 0.06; 115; 97.8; 93.5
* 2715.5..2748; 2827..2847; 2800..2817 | -0.12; 95.2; 92.2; 78.2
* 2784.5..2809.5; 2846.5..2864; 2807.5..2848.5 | -0.23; 88.2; 81.4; 47.2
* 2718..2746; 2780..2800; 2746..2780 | -0.02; 95.3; 91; 83.4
